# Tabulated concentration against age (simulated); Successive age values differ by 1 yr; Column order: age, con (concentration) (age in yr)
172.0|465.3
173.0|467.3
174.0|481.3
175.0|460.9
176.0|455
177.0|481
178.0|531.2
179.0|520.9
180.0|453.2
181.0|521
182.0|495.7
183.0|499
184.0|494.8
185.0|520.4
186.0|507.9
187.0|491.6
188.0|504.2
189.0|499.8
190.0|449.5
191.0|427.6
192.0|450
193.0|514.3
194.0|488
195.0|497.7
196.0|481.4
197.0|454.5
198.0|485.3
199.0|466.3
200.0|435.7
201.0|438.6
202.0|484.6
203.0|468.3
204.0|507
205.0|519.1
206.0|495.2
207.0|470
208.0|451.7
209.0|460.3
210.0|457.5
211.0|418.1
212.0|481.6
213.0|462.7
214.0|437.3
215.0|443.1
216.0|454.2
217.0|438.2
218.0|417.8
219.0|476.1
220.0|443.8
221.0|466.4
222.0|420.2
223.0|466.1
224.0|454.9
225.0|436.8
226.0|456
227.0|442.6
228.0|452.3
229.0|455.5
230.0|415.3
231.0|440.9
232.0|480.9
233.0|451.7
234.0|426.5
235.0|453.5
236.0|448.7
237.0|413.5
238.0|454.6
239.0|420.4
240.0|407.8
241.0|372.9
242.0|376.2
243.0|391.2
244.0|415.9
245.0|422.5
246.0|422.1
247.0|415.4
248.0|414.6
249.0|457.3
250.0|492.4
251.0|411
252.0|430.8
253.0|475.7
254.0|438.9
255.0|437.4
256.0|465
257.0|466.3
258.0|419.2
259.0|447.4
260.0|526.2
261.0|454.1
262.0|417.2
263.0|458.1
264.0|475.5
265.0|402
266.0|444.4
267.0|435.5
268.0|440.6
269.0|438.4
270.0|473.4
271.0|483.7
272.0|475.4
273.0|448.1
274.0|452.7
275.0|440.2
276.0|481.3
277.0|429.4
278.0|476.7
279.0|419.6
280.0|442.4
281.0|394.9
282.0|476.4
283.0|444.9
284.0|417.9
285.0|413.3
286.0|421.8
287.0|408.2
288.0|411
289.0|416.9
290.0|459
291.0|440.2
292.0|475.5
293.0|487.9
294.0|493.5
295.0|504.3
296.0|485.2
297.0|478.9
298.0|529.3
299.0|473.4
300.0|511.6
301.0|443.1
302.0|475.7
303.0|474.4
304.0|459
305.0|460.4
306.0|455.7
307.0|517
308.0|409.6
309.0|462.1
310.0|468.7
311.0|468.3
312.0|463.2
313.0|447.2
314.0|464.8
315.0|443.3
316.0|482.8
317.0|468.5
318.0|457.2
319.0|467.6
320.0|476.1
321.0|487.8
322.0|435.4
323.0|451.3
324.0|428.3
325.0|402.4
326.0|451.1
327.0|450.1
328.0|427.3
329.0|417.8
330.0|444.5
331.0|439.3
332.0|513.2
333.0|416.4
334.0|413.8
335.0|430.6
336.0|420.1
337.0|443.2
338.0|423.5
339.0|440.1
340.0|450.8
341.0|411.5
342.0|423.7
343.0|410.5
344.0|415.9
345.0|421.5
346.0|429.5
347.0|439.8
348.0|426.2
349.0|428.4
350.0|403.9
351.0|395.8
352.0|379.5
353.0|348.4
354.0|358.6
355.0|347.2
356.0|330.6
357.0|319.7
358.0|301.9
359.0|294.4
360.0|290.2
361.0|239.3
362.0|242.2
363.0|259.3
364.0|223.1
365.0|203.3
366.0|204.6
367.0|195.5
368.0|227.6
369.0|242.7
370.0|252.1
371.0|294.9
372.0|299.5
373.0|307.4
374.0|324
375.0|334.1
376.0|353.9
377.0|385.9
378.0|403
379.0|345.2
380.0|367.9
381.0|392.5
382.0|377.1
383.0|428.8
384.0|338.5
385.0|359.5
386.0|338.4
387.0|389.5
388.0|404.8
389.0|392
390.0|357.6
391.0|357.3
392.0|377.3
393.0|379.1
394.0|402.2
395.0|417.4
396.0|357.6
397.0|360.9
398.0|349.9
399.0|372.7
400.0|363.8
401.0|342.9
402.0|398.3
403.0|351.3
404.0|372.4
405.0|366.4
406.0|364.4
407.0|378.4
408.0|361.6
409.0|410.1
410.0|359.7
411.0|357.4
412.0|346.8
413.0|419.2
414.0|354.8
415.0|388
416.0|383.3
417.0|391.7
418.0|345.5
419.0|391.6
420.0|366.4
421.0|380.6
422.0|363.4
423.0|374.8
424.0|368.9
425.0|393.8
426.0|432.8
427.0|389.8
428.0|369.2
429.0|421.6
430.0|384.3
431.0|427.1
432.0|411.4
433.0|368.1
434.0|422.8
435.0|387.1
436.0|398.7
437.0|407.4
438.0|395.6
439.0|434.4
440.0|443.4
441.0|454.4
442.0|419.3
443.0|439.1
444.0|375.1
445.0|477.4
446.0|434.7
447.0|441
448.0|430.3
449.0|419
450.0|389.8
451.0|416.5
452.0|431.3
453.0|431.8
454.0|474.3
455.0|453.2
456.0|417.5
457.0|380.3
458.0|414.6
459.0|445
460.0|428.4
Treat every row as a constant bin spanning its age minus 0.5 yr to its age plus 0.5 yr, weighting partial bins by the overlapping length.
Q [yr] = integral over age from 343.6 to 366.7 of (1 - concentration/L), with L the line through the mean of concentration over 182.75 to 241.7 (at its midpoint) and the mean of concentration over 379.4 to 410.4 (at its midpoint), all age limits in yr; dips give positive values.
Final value 3.5 yr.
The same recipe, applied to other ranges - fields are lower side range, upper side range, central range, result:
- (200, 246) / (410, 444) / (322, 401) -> 8.31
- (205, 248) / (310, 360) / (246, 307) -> -3.05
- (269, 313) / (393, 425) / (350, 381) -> 7.59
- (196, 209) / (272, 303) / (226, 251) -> 1.85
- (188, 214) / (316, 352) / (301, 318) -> -0.79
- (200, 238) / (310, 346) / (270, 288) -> 0.22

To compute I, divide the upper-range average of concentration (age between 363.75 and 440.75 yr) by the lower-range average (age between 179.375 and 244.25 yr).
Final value 0.79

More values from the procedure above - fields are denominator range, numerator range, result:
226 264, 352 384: 0.70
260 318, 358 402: 0.72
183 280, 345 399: 0.75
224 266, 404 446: 0.90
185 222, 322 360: 0.87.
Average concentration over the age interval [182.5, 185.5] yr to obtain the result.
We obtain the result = 505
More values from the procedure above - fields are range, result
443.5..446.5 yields 429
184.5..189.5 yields 505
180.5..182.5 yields 508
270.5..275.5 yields 460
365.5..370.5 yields 224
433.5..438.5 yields 402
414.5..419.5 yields 380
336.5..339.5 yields 436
